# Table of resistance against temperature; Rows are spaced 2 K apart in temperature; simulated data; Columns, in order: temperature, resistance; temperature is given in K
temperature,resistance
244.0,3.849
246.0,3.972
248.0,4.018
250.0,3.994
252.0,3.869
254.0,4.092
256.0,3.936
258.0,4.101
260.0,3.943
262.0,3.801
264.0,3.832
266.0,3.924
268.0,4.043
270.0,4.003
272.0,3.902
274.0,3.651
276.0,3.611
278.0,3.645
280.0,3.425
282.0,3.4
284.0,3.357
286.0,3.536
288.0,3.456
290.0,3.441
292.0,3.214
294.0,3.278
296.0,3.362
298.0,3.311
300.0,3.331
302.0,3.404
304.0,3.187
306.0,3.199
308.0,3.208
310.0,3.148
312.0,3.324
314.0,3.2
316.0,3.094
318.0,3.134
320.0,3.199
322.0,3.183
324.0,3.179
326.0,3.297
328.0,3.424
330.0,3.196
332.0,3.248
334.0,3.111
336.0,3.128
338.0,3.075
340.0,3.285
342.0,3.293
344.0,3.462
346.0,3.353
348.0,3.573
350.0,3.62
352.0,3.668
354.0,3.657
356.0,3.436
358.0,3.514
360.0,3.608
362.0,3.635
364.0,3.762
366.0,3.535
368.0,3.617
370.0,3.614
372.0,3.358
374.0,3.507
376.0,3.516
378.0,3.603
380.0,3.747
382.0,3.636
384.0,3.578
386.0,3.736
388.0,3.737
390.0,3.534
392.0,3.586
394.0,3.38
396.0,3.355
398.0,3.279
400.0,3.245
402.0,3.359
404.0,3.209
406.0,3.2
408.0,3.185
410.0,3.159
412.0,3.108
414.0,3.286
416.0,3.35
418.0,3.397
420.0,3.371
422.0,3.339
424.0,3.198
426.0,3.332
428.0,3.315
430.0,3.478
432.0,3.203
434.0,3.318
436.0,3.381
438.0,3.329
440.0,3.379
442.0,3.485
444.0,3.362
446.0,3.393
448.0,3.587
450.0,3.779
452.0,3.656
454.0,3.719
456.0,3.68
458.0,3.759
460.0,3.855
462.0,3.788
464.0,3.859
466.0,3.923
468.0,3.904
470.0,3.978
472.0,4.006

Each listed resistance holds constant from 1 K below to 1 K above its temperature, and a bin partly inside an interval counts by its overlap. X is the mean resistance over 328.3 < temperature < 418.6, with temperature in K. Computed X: 3.43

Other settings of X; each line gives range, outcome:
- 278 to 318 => 3.31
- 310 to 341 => 3.2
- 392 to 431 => 3.3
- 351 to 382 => 3.59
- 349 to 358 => 3.59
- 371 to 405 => 3.49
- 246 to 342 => 3.49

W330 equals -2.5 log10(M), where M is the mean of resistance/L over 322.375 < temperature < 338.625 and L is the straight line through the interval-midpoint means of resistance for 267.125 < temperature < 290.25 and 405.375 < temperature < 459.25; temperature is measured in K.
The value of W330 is 0.11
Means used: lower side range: 3.63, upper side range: 3.4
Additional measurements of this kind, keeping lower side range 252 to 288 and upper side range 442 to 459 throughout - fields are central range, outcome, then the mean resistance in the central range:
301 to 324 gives 0.17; 3.21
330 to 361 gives 0.09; 3.4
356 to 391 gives 0.02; 3.6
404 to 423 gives 0.12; 3.26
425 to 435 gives 0.09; 3.33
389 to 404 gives 0.09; 3.38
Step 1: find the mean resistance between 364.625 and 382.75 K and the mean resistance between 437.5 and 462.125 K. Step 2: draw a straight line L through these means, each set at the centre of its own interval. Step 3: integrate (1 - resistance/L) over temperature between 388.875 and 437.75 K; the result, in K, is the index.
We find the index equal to 3.7 K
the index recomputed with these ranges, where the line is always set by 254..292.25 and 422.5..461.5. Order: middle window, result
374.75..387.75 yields -0.3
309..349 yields 4.3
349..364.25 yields 0.0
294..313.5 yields 2.1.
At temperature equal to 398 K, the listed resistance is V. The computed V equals 3.279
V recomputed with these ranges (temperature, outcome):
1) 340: 3.285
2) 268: 4.043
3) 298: 3.311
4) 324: 3.179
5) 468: 3.904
